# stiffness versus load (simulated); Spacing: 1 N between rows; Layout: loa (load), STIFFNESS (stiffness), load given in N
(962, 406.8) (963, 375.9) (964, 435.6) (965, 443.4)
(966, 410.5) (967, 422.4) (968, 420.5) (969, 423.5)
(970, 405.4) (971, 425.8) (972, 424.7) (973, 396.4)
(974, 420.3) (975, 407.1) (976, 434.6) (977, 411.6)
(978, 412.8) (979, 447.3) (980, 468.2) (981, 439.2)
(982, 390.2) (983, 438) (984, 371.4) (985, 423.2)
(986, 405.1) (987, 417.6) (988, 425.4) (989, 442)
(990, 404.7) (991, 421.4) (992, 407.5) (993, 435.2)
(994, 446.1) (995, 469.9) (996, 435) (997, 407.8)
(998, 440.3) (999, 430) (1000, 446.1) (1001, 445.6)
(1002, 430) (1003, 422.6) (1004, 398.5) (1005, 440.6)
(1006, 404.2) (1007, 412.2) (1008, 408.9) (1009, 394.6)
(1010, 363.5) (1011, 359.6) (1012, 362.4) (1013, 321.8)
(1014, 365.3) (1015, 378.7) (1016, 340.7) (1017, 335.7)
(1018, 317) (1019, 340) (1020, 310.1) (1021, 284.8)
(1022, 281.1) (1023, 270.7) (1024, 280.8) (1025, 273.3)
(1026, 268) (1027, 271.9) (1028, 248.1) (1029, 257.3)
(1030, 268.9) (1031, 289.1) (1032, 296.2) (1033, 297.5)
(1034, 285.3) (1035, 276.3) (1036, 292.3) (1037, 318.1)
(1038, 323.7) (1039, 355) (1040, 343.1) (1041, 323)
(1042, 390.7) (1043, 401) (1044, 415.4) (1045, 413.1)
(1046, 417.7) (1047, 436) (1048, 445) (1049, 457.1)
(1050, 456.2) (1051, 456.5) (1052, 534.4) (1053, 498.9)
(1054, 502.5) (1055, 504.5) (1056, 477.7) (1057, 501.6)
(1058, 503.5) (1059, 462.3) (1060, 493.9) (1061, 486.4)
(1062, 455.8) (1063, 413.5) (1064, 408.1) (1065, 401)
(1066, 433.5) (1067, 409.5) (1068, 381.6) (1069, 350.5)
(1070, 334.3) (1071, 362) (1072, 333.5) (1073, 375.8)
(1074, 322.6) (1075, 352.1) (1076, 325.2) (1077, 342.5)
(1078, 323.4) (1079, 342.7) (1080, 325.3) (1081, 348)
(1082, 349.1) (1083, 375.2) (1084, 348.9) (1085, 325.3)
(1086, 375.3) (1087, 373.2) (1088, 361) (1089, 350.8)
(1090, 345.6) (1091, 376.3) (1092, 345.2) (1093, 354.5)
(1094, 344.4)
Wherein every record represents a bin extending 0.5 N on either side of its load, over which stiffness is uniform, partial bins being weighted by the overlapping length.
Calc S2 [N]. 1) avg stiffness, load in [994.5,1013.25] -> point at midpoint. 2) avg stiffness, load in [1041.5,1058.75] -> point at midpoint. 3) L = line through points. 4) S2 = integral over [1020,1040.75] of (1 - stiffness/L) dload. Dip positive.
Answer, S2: 7.1 N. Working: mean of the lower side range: 411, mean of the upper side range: 460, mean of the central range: 290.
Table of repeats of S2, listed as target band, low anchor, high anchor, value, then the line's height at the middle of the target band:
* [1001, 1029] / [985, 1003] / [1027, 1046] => 2.6 N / 377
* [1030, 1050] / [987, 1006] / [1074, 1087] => 1.4 N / 386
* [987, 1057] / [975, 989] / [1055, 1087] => 4.9 N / 408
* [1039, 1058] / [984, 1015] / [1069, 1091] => -3.6 N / 373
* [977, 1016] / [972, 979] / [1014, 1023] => -4.5 N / 371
